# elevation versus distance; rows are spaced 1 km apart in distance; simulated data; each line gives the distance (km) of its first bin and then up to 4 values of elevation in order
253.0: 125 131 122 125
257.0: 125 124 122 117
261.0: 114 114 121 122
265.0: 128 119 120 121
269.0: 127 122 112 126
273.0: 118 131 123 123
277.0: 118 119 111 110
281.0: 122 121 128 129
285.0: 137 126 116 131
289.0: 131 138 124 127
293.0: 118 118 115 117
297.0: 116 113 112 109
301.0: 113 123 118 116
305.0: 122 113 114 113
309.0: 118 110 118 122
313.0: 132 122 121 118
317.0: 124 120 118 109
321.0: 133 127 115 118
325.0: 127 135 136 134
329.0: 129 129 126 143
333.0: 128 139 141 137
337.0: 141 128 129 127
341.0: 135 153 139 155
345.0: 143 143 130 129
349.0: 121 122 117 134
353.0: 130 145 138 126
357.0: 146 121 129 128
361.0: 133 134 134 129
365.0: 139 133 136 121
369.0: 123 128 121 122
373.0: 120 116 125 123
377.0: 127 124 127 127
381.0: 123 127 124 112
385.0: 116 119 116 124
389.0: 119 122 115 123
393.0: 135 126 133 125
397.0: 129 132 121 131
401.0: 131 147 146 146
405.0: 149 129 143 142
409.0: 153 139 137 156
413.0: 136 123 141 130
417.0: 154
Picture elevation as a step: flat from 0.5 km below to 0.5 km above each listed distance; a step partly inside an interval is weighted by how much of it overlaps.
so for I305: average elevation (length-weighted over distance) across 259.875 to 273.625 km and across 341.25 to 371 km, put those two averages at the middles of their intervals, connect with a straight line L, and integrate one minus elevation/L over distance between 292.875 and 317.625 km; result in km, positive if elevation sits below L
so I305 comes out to 1.63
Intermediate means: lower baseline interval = 120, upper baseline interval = 133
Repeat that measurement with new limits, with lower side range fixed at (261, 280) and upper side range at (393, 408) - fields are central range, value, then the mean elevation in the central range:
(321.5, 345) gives -1.1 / 134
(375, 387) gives 0.9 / 122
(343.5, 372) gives -0.3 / 132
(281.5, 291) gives -0.5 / 128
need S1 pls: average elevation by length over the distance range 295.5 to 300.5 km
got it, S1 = 113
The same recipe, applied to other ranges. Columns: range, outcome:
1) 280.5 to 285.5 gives 127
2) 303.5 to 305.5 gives 119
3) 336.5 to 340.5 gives 131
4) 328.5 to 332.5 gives 132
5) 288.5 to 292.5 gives 130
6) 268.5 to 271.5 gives 120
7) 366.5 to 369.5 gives 127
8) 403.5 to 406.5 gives 141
